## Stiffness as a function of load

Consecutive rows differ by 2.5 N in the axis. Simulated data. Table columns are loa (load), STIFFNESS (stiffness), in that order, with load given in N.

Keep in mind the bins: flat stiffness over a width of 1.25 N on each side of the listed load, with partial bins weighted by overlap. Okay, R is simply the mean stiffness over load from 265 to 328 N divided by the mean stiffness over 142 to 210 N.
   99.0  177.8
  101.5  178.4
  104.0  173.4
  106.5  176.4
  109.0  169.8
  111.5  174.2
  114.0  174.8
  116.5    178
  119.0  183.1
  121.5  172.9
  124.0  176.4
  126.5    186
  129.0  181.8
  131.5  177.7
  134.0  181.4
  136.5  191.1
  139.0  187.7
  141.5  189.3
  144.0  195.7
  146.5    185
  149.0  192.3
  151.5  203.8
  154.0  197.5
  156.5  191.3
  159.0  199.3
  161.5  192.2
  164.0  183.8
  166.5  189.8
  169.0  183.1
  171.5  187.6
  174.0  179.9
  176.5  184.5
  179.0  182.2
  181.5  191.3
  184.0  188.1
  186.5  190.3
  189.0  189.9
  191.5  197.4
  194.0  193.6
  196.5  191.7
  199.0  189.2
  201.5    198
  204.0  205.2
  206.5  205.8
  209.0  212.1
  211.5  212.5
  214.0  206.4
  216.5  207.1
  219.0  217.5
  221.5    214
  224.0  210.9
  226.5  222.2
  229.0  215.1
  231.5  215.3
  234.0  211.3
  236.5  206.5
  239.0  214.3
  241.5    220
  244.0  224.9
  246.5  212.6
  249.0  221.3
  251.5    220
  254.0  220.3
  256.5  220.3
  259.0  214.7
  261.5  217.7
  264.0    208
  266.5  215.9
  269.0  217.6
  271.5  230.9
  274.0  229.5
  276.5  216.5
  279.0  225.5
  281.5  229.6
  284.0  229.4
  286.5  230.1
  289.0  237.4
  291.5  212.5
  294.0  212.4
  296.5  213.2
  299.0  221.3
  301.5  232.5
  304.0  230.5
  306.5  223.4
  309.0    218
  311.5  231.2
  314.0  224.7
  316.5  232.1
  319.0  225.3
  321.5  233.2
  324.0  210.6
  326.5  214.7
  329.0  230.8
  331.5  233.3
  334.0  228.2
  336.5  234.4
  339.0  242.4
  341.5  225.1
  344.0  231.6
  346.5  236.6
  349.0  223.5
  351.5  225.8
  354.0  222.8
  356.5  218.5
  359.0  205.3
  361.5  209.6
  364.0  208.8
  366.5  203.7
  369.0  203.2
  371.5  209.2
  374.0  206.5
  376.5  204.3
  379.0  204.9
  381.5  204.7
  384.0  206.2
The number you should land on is 1.16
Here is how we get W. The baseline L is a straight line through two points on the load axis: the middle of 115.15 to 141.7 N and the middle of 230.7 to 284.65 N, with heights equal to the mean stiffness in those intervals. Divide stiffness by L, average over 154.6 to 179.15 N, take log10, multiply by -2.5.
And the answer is 0.03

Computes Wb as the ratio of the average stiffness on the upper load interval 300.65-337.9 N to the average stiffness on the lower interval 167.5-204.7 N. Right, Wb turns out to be 1.19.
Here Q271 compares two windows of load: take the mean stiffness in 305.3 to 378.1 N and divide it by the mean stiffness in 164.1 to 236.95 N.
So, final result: 1.11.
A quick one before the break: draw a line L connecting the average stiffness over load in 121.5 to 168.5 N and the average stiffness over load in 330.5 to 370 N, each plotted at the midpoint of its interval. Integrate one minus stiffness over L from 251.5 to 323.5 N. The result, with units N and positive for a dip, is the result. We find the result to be -3.9 N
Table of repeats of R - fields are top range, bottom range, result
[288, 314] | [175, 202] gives 1.17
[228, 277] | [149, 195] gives 1.14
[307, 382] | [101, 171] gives 1.19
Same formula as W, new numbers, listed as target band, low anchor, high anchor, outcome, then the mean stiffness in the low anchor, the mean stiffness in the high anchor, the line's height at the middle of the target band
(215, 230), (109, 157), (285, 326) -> -0.05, 185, 224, 205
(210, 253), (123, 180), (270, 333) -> -0.04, 188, 225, 208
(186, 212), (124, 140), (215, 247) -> 0.03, 184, 215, 205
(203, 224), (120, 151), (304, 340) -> -0.04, 185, 227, 203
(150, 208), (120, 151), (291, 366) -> 0.01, 185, 224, 194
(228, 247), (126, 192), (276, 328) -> -0.04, 189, 224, 208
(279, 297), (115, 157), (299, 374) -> -0.05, 186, 223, 214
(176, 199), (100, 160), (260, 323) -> 0.05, 184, 224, 198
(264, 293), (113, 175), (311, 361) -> -0.05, 187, 226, 214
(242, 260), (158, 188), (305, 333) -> -0.06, 188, 225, 208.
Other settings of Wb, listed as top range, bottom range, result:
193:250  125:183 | 1.11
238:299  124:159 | 1.17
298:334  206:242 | 1.06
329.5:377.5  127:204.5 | 1.16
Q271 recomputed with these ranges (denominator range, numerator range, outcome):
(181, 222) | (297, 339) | 1.13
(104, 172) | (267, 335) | 1.22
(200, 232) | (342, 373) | 1.03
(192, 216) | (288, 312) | 1.11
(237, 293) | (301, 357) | 1.03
